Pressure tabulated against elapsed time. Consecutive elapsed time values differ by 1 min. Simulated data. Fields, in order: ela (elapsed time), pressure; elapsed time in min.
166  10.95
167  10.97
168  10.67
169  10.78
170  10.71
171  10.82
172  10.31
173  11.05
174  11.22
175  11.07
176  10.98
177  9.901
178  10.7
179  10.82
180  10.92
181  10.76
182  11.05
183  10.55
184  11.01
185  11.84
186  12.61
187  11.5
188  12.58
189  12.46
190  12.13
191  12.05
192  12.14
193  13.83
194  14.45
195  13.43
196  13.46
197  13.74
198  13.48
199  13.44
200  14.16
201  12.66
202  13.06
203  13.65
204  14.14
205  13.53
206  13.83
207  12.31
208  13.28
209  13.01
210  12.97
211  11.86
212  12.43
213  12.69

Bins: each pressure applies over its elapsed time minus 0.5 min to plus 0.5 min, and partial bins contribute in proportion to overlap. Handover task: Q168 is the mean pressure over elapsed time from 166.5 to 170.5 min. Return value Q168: 10.8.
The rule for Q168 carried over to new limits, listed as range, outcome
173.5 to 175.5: 11.1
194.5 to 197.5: 13.5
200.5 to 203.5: 13.1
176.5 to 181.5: 10.6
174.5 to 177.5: 10.7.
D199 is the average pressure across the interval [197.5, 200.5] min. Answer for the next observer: 13.7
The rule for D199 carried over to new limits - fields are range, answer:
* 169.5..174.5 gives 10.8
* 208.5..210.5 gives 13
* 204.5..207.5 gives 13.2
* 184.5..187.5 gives 12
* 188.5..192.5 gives 12.2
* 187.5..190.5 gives 12.4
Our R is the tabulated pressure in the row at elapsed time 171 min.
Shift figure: 10.82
